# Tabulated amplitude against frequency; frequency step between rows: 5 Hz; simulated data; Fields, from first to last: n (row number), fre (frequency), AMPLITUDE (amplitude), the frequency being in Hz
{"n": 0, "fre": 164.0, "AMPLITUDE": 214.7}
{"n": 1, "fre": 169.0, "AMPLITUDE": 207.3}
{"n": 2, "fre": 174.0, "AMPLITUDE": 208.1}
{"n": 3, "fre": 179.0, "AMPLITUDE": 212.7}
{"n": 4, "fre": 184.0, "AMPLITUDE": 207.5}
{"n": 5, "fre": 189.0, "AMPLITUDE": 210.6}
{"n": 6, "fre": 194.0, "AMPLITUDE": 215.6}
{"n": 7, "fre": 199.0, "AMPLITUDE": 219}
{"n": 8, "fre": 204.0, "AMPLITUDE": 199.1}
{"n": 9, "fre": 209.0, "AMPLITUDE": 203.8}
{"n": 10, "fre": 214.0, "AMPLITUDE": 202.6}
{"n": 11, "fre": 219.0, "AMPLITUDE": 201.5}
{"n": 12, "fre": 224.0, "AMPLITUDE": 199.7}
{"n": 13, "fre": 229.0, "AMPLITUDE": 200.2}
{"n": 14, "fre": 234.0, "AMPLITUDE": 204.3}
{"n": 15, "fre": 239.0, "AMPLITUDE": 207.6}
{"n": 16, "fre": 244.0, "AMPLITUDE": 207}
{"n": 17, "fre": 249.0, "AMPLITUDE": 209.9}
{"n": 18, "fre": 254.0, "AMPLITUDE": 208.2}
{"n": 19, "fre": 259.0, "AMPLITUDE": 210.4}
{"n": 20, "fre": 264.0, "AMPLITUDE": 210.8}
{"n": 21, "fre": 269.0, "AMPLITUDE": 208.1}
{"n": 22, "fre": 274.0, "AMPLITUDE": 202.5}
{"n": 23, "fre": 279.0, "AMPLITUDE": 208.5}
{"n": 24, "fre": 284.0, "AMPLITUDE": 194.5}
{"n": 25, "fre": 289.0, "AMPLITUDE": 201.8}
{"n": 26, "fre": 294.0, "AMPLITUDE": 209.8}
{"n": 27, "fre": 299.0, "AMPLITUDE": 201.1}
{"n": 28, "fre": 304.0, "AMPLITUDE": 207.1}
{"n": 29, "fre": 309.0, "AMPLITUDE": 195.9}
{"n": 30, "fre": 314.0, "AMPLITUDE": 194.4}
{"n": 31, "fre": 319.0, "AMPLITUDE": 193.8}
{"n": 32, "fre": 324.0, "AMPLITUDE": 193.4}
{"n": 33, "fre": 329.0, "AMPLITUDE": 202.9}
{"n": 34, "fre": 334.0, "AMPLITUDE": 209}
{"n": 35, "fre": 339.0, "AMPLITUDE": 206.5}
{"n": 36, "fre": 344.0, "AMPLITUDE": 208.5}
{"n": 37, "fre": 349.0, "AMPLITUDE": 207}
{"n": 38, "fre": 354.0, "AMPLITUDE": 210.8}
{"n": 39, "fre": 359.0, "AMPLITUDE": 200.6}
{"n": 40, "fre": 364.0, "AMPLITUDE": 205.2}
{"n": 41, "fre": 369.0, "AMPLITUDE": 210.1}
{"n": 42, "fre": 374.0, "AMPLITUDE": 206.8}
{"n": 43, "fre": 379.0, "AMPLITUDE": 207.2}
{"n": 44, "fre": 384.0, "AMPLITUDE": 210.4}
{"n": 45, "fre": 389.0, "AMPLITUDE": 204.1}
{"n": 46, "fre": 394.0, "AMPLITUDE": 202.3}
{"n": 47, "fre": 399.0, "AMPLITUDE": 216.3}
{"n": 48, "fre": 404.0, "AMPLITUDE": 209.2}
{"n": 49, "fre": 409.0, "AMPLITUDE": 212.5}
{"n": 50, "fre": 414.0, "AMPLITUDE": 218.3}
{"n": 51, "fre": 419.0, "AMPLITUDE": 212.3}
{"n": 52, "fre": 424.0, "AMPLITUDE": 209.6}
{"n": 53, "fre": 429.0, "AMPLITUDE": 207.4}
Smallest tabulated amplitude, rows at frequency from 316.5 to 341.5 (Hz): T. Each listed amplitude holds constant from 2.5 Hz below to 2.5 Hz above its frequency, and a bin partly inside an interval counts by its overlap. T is 193.4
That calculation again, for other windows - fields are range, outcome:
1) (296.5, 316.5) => 194.4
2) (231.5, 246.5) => 204.3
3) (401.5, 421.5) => 209.2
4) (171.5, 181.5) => 208.1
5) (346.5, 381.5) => 200.6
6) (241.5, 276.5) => 202.5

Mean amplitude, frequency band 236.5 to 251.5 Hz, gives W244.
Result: 208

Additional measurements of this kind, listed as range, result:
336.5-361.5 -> 207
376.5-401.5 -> 208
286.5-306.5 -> 205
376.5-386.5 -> 209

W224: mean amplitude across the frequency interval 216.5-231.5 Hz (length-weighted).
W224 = 200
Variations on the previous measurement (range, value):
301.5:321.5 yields 198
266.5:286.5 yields 203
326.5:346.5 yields 207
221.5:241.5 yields 203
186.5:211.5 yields 210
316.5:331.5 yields 197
